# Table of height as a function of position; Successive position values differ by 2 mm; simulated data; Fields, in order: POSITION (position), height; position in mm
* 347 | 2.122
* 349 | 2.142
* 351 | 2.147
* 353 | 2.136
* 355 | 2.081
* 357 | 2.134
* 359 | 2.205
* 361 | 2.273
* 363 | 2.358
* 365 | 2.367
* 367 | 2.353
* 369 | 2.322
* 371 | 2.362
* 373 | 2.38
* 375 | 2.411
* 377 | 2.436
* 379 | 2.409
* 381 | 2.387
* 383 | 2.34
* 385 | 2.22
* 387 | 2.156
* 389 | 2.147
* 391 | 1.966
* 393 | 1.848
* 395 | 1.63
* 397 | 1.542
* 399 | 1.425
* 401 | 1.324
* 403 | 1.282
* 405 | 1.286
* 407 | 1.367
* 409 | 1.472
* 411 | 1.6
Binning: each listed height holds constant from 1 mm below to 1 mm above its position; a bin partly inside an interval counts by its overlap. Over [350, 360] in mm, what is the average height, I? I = 2.14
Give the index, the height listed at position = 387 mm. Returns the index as 2.156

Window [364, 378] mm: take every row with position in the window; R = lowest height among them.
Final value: 2.322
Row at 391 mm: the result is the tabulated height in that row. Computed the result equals 1.966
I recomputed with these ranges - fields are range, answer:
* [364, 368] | 2.36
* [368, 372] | 2.34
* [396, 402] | 1.43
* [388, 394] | 1.99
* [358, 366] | 2.3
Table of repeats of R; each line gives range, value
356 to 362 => 2.134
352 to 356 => 2.081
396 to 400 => 1.425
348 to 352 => 2.142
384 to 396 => 1.63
